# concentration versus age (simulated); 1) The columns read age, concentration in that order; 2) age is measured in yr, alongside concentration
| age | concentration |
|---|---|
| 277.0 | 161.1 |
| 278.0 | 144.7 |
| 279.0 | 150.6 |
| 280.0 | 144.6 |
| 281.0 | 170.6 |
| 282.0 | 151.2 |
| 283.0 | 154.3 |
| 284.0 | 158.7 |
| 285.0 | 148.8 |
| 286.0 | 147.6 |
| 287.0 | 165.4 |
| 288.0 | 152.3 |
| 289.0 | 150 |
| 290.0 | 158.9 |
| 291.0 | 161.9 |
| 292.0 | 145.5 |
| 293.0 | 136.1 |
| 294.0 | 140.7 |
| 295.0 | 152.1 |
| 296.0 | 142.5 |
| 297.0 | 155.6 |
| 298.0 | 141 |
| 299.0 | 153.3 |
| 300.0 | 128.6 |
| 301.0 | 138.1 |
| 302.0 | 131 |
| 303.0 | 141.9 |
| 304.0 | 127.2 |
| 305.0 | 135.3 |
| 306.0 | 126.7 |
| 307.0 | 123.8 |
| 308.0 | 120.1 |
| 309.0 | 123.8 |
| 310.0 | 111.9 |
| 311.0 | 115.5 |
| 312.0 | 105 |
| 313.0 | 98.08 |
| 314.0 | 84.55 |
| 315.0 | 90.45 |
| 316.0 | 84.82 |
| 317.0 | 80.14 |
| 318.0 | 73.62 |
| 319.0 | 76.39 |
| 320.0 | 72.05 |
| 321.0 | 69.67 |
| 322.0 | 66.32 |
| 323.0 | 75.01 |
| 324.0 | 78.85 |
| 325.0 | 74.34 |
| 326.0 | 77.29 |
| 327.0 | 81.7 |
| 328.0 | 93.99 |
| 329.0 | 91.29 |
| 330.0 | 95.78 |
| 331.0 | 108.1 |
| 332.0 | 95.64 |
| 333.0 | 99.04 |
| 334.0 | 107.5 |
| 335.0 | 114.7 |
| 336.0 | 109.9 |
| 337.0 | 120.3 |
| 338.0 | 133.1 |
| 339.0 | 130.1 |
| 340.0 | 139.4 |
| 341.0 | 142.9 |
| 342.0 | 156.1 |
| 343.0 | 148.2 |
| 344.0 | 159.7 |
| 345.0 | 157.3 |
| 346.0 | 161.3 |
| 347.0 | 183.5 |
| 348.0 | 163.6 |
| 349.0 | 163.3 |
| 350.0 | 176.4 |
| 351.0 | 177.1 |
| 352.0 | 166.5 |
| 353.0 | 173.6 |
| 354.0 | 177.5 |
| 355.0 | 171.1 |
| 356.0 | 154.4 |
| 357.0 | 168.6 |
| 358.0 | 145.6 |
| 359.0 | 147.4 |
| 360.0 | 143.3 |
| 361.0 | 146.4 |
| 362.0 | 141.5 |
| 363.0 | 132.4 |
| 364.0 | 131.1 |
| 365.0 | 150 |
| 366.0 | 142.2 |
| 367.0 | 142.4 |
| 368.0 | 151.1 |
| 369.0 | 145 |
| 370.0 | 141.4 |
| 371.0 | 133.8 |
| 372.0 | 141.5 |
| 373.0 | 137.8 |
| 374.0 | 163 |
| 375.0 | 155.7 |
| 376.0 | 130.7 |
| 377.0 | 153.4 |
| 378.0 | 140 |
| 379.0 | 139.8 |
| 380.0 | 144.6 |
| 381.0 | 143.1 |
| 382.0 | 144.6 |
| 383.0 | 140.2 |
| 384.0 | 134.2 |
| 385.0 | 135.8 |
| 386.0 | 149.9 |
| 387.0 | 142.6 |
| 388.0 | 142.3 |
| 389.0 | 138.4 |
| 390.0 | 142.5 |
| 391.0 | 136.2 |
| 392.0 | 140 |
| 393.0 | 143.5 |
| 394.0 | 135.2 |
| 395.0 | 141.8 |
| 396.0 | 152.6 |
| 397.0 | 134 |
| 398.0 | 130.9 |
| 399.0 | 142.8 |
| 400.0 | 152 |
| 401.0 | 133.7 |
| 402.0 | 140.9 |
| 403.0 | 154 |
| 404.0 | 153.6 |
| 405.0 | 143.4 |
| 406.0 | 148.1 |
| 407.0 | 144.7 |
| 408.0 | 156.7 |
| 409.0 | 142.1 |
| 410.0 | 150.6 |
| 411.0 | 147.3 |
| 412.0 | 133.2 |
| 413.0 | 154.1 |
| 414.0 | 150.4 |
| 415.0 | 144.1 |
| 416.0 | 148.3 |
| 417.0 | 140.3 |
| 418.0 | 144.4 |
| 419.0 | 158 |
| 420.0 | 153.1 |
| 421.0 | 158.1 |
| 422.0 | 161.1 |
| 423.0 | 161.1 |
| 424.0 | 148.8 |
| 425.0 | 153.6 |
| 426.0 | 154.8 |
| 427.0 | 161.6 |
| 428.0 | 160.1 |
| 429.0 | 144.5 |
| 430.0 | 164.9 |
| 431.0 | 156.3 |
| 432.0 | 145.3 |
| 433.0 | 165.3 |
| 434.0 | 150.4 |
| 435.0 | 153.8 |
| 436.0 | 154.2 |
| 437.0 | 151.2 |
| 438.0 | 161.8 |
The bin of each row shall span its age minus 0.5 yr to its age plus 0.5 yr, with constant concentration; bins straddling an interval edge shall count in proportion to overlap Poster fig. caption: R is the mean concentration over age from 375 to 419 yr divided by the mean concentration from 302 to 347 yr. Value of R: 1.31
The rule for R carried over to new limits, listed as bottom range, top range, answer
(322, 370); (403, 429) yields 1.12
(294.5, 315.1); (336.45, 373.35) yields 1.19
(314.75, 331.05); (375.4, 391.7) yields 1.75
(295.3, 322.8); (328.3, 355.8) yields 1.27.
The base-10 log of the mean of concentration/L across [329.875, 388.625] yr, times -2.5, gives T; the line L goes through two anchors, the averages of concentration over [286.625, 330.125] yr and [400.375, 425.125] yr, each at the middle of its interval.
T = -0.10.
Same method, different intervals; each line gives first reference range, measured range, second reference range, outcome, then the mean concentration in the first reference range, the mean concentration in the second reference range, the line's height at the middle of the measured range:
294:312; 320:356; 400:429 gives 0.100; 133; 150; 138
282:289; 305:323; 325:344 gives 0.341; 154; 114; 131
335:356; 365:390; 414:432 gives 0.079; 155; 153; 154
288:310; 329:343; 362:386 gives 0.180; 139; 142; 141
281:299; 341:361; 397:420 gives -0.094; 151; 146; 149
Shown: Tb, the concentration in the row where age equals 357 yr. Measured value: 168.6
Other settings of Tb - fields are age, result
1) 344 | 159.7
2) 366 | 142.2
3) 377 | 153.4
